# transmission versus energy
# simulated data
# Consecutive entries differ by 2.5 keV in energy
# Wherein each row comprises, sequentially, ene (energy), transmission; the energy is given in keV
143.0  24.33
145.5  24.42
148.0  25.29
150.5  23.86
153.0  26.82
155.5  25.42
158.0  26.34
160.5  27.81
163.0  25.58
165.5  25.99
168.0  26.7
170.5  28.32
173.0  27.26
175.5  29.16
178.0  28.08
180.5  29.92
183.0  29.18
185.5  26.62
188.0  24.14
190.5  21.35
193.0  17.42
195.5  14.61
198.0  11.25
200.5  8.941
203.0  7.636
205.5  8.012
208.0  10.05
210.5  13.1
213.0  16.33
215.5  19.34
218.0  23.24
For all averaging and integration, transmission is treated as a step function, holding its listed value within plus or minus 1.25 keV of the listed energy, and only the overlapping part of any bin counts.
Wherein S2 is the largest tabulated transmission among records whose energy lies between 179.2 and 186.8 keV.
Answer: 29.92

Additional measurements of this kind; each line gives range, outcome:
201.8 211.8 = 13.1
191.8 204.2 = 17.42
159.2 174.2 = 28.32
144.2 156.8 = 26.82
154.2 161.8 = 27.81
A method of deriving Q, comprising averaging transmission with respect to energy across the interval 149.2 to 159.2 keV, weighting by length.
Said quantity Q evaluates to 25.6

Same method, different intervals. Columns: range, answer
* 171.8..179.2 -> 28.2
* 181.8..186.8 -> 27.8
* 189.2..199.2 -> 16.2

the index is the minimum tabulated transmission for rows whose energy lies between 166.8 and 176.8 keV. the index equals 26.7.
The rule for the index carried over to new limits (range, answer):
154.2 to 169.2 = 25.42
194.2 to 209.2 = 7.636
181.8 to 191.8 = 21.35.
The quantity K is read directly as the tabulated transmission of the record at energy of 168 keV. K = 26.7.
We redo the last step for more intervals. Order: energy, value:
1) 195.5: 14.61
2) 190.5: 21.35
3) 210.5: 13.1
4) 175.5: 29.16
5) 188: 24.14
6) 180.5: 29.92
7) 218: 23.24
